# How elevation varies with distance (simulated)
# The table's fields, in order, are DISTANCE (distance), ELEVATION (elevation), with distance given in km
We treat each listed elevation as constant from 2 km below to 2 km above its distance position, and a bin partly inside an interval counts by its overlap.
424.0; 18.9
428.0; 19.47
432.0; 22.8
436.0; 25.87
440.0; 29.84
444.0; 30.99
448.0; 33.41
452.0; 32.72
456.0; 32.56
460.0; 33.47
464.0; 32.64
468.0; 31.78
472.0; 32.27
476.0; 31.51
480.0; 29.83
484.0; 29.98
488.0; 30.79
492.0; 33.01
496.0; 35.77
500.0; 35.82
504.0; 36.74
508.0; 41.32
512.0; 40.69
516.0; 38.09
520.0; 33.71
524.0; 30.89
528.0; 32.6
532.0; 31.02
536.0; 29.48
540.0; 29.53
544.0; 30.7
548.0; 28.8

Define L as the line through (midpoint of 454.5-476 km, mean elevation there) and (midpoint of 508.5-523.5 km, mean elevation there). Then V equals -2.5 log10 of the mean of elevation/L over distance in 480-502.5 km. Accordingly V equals 0.07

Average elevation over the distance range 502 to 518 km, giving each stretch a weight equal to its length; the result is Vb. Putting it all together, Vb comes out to 39.2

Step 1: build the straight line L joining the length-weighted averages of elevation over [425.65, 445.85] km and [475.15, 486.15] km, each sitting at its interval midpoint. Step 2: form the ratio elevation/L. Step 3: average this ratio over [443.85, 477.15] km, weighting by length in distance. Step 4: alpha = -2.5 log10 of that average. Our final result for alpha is -0.15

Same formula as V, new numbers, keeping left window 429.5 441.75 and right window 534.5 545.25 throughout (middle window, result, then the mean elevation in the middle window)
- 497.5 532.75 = -0.23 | 35.8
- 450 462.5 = -0.23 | 32.9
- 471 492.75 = -0.13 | 31.1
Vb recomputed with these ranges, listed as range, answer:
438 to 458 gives 31.9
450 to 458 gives 32.6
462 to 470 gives 32.2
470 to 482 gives 31.2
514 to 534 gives 33.3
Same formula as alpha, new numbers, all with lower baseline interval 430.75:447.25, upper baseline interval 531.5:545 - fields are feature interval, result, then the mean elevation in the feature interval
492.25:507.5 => -0.232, 36.3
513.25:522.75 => -0.208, 35.9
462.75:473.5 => -0.128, 32.2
